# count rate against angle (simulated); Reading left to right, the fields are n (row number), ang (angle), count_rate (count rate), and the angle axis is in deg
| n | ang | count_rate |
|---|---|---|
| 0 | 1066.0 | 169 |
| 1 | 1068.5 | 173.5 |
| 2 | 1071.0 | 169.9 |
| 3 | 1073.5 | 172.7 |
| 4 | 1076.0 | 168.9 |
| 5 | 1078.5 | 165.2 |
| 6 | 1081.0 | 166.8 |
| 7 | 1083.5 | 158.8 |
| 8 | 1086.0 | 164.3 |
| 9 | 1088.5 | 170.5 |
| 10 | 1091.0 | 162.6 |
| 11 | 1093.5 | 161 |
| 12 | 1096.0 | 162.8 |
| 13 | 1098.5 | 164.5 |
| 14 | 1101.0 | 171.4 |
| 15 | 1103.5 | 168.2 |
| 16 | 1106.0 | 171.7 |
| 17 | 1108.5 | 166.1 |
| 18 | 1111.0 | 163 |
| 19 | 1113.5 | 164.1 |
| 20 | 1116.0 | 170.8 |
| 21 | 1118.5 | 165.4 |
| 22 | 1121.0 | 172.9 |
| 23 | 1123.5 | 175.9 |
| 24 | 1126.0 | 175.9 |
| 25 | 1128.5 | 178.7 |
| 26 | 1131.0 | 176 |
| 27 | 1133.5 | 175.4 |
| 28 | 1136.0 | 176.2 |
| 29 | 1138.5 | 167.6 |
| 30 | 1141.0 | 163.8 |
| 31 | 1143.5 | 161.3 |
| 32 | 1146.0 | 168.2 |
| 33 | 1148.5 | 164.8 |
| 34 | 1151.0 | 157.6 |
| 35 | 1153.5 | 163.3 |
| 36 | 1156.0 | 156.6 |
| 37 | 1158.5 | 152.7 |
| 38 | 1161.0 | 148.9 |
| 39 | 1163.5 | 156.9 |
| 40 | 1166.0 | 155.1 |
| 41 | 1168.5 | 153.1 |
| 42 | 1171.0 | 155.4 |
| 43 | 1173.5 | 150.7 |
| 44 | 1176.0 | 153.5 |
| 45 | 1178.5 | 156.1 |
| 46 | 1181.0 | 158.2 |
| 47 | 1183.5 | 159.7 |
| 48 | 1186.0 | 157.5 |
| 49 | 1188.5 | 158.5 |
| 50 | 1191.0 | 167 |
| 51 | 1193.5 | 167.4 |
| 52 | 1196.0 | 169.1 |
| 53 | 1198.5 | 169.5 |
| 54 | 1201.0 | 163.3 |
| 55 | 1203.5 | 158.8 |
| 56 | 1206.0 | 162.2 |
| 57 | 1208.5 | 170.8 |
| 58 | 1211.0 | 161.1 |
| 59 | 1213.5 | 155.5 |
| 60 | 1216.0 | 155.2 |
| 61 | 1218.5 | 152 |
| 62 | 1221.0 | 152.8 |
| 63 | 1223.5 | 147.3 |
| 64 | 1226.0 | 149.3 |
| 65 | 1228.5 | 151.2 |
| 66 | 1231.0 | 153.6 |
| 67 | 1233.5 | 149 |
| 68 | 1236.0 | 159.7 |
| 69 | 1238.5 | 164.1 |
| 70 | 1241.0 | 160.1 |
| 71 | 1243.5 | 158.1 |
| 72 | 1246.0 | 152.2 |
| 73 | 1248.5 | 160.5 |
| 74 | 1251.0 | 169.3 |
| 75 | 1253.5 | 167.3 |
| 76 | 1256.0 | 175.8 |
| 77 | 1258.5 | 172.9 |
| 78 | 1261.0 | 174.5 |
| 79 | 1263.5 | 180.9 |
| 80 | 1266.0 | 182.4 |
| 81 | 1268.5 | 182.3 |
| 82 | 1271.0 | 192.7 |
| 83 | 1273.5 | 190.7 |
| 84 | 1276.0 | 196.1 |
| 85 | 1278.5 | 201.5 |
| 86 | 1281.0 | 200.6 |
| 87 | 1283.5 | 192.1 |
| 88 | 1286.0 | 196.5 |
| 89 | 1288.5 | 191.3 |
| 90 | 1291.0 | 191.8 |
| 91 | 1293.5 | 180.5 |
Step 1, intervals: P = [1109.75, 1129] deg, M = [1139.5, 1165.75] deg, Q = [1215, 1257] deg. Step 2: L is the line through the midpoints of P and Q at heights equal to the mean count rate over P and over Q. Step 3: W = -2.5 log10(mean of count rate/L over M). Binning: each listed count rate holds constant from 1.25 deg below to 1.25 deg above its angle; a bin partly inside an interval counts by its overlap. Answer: 0.05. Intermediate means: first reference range 171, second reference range 157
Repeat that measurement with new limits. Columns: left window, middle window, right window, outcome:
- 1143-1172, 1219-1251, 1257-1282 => 0.15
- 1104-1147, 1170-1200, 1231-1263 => 0.04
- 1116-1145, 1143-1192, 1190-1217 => 0.07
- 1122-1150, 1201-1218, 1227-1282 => 0.07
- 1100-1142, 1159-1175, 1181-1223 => 0.08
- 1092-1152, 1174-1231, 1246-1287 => 0.11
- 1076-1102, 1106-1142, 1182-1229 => -0.05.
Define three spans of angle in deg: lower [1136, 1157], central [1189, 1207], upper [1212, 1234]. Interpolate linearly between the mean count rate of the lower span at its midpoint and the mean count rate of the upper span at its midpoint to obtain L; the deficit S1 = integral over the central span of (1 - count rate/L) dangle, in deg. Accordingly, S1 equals -1.07 deg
